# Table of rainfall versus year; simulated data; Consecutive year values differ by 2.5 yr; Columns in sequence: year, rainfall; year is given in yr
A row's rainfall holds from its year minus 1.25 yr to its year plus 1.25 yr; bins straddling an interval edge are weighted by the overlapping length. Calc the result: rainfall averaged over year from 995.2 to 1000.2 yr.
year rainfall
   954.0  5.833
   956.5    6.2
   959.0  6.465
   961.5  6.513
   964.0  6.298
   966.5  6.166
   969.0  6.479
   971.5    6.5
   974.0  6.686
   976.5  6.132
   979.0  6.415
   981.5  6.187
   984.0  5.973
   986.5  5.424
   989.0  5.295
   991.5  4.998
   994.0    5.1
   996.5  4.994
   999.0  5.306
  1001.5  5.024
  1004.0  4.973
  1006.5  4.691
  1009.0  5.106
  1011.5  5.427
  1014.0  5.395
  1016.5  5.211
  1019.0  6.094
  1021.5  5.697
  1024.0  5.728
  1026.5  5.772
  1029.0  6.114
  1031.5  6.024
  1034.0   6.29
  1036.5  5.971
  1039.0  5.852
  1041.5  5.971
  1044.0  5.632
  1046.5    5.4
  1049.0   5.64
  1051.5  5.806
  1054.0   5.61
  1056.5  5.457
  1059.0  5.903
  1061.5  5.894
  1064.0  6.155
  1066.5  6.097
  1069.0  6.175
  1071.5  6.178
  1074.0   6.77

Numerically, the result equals 5.15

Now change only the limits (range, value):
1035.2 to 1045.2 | 5.86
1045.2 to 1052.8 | 5.62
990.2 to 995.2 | 5.05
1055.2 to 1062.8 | 5.75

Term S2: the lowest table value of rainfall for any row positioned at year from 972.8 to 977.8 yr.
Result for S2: 6.132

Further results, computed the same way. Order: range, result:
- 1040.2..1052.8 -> 5.4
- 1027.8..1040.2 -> 5.852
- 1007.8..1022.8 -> 5.106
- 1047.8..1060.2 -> 5.457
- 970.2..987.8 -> 5.424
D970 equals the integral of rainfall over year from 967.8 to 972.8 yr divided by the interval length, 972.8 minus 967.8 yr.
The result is 6.49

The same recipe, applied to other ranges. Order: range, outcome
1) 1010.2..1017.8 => 5.35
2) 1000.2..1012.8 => 5.05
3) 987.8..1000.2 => 5.14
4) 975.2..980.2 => 6.28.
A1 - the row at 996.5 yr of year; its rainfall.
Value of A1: 4.994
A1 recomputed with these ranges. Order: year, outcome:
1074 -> 6.77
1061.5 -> 5.894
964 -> 6.298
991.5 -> 4.998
